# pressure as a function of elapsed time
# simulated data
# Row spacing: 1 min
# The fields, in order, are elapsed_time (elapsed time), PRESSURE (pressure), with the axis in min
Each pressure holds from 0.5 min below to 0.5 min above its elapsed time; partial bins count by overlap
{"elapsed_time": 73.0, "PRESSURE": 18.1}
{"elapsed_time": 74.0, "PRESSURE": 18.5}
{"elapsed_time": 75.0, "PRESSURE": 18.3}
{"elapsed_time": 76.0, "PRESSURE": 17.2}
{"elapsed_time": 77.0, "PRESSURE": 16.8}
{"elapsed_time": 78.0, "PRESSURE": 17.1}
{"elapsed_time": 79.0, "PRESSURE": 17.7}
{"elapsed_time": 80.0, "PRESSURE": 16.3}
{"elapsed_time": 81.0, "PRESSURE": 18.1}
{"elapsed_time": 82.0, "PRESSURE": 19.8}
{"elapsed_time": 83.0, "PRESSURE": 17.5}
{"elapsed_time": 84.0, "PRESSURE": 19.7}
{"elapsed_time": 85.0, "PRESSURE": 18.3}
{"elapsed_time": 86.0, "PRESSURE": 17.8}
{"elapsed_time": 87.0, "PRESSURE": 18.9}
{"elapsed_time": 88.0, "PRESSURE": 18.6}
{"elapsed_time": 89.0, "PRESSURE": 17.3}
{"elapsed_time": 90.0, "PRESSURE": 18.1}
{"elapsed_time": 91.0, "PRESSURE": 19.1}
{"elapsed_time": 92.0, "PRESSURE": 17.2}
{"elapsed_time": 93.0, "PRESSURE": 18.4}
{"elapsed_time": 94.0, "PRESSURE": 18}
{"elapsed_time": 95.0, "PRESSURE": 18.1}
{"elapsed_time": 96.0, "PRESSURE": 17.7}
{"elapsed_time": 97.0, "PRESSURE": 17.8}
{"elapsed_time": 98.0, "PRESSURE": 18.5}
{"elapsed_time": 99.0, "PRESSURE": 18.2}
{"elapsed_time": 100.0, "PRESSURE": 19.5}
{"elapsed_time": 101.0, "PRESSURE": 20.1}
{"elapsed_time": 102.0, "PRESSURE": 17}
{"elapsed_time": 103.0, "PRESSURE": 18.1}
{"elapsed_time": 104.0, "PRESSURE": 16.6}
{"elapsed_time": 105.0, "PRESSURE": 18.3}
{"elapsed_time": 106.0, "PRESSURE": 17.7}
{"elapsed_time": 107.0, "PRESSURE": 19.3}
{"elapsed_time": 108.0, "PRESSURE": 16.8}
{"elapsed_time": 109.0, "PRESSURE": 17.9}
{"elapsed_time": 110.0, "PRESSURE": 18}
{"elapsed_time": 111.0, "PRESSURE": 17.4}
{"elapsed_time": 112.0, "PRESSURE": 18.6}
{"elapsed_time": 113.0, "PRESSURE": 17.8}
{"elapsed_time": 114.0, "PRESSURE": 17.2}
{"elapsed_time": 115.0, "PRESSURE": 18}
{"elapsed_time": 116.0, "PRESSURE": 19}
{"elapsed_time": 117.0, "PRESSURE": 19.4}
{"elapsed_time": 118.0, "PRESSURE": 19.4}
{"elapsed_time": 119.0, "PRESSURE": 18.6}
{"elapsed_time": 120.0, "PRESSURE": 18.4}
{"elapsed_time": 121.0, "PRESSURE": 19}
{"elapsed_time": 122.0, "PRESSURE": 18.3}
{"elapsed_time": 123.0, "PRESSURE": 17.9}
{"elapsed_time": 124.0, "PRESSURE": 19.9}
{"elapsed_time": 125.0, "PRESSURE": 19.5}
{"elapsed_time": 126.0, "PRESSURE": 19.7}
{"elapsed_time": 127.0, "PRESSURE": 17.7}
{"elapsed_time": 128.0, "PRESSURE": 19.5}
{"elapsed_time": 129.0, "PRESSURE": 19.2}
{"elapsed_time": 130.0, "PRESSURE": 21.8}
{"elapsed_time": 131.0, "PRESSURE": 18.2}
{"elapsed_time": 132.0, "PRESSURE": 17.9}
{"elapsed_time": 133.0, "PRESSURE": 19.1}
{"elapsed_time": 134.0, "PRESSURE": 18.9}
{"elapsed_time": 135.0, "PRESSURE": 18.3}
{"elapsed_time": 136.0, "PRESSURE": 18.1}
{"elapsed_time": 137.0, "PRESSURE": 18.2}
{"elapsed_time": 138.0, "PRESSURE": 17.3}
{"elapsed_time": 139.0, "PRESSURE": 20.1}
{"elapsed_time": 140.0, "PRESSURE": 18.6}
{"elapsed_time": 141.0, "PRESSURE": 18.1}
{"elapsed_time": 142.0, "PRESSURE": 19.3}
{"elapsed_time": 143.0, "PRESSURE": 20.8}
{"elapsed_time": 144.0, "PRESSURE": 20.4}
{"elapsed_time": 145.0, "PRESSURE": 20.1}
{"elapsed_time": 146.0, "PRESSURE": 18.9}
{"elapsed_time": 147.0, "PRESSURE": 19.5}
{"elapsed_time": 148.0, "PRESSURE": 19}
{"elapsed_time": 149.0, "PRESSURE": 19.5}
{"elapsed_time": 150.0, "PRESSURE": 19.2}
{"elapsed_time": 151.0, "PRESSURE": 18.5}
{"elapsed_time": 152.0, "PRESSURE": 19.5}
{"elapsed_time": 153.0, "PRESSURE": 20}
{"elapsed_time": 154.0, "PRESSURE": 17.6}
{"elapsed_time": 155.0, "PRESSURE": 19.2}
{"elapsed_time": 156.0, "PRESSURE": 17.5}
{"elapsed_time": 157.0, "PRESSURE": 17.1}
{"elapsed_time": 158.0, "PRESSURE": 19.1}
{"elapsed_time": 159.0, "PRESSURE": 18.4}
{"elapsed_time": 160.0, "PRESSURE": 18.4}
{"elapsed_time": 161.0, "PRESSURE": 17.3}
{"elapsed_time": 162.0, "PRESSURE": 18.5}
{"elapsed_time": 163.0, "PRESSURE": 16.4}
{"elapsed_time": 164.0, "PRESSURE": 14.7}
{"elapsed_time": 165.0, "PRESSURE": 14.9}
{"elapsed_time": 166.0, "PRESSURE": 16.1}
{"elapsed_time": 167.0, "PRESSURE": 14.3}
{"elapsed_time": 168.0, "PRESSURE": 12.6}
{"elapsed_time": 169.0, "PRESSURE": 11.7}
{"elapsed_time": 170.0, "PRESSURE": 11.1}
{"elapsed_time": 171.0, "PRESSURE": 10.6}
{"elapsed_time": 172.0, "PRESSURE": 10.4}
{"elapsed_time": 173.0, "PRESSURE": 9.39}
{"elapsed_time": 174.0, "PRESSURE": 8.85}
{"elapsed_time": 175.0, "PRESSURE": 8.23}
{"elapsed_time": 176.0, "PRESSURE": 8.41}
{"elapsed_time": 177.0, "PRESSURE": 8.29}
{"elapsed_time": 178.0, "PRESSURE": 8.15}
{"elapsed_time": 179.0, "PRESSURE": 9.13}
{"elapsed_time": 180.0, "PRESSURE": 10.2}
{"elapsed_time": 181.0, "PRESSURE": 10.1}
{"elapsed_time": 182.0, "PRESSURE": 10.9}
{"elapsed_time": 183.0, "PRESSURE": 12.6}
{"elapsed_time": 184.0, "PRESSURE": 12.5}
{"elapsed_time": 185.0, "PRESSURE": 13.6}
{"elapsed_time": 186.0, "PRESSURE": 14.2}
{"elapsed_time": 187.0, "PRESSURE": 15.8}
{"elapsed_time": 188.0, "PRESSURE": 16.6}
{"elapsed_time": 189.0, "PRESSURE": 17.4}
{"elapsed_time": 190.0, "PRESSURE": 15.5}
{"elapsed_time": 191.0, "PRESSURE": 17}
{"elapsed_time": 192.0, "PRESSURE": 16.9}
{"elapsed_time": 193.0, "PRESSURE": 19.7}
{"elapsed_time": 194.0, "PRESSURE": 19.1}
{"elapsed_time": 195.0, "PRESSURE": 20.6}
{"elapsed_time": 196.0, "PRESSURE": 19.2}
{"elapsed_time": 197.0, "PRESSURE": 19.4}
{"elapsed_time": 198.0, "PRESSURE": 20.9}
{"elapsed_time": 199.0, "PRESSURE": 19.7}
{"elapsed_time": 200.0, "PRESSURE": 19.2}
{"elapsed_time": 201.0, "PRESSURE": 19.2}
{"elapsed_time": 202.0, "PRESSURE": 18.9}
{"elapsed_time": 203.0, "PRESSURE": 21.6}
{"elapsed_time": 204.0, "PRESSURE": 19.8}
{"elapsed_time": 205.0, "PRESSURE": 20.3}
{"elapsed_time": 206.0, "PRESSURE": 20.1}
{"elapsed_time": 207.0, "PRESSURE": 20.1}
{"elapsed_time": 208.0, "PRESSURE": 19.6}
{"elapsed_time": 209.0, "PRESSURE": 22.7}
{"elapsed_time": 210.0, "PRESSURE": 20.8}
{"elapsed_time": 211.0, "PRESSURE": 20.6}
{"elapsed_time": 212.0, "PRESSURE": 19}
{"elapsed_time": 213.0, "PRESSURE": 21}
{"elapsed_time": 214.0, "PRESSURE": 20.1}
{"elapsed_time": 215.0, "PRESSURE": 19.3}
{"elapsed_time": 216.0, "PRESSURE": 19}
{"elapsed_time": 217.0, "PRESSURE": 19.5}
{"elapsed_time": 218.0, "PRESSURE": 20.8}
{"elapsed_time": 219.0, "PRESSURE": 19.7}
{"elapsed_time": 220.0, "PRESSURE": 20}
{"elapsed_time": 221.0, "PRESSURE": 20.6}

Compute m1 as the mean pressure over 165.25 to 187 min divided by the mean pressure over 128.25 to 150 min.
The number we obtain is 0.58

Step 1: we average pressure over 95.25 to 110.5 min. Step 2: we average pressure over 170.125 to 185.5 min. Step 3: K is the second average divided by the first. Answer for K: 0.56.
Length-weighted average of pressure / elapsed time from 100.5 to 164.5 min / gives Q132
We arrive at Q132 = 18.6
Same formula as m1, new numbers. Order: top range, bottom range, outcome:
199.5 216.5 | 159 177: 1.54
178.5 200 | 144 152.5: 0.82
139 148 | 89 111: 1.08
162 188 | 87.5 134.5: 0.65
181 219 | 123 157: 0.97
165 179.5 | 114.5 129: 0.56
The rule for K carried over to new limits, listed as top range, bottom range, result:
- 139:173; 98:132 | 0.92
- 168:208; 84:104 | 0.82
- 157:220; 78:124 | 0.89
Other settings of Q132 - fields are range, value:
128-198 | 16.2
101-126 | 18.3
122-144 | 19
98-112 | 18.1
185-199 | 17.8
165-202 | 14.2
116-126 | 19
